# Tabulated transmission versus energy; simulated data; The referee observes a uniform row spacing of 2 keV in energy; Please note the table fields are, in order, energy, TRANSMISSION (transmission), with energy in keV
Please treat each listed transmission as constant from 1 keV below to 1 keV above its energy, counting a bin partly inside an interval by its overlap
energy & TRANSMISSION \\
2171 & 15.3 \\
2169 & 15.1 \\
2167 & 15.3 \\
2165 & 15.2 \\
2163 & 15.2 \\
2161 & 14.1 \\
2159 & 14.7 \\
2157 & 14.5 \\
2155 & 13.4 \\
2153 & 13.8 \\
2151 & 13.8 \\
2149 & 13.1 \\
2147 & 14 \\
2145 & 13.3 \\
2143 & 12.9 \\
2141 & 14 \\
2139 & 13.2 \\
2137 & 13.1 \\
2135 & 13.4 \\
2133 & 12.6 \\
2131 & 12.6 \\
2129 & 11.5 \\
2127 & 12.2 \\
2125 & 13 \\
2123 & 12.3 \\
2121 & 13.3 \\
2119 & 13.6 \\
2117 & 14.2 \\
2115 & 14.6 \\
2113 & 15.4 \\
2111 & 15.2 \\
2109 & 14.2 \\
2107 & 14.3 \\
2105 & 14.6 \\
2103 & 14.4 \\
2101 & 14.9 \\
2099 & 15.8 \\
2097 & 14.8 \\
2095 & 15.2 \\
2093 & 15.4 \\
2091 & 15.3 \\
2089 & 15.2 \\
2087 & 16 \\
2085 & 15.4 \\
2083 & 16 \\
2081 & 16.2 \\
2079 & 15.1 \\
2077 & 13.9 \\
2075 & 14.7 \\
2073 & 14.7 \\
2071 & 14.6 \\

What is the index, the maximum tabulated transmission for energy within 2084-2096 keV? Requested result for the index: 16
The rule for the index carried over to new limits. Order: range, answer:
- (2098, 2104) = 15.8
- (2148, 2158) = 14.5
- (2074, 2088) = 16.2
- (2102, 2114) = 15.4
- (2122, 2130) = 13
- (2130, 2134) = 12.6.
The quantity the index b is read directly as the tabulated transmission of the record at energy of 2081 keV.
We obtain 16.2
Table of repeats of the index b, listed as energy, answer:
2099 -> 15.8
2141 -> 14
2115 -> 14.6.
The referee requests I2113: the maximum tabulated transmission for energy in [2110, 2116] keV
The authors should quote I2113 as 15.4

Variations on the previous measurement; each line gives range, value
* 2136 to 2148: 14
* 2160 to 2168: 15.3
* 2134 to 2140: 13.4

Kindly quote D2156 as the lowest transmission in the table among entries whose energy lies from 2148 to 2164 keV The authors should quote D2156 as 13.1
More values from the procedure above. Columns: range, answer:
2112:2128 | 12.2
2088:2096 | 15.2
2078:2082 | 15.1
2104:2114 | 14.2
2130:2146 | 12.6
